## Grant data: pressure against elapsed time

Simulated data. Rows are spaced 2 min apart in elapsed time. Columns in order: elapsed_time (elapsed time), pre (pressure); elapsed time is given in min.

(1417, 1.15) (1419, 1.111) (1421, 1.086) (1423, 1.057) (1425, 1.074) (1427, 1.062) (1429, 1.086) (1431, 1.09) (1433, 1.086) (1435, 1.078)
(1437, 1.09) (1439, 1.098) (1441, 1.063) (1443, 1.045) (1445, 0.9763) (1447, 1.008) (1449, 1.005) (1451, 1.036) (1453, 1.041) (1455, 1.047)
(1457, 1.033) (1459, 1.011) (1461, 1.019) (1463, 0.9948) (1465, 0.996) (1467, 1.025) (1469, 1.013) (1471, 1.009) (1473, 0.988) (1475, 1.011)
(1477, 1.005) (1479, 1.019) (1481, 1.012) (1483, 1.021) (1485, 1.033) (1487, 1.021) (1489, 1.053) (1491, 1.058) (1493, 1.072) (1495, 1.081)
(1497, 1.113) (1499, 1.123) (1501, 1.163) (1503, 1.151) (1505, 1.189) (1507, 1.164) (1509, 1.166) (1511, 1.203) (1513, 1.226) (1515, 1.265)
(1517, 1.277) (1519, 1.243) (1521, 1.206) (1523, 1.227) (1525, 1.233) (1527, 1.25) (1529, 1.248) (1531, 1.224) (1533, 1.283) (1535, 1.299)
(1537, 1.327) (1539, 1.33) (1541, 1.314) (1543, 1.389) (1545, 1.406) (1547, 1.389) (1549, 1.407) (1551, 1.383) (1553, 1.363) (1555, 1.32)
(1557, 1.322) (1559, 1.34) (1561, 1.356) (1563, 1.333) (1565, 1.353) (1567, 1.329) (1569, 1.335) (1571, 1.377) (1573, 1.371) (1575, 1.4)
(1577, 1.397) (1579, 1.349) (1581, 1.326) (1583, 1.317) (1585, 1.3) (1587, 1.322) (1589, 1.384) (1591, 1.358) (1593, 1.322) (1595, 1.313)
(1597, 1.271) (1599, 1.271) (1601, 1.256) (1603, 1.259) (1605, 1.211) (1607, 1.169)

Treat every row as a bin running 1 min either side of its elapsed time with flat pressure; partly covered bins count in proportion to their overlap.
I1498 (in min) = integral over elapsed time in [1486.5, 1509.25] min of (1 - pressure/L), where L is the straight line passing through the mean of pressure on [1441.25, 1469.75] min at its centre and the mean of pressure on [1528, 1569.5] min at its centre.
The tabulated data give 1.0 min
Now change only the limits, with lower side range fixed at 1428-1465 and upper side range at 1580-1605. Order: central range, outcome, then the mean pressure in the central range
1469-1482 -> 1.0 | 1.01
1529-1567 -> -3.5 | 1.34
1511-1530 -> -1.0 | 1.24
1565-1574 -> -0.6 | 1.35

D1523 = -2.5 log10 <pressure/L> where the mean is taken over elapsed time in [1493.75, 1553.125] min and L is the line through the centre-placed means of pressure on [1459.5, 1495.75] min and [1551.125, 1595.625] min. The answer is -0.07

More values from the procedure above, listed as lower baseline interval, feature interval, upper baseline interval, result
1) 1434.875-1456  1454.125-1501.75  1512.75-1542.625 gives 0.094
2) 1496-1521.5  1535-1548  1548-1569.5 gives -0.049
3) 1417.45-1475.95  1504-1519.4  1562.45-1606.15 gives -0.035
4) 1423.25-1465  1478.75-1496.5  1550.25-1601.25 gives 0.098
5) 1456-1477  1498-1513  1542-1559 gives 0.007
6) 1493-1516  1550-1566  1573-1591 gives -0.044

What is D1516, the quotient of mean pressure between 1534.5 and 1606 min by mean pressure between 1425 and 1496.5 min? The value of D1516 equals 1.29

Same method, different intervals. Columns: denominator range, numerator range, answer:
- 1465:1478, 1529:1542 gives 1.28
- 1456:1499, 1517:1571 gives 1.28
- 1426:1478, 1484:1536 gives 1.14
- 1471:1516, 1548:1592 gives 1.23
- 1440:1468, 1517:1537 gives 1.23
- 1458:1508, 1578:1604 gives 1.24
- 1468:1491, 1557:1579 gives 1.33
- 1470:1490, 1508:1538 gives 1.22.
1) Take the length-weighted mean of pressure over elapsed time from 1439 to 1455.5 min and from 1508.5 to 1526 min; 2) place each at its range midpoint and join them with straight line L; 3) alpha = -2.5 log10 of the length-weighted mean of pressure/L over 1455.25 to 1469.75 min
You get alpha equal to 0.06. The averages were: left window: 1.03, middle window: 1.01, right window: 1.23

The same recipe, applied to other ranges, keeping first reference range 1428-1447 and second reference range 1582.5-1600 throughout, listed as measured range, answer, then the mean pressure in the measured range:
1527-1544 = -0.06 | 1.3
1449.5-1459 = 0.06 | 1.03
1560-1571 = -0.06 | 1.34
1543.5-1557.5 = -0.10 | 1.37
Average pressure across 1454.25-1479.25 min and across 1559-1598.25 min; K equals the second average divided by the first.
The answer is 1.3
